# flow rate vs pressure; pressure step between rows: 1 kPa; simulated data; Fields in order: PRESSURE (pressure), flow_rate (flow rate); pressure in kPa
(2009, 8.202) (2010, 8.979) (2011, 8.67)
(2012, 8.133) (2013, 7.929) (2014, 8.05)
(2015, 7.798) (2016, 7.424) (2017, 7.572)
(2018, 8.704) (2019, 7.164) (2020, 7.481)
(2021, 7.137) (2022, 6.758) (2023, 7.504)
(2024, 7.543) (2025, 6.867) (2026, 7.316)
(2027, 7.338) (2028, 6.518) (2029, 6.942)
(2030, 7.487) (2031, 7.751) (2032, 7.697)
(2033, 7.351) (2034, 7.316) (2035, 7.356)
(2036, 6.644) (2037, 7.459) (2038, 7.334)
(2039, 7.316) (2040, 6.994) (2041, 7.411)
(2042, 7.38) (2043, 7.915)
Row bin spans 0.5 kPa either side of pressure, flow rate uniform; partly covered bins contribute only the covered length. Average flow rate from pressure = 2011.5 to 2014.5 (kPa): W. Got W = 8.04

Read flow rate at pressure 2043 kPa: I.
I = 7.915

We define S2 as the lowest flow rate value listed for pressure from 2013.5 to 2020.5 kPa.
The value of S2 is 7.164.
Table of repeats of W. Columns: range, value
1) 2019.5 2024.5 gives 7.28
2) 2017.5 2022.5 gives 7.45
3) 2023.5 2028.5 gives 7.12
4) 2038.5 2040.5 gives 7.15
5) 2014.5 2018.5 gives 7.87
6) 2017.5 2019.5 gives 7.93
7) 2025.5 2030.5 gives 7.12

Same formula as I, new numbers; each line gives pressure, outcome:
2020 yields 7.481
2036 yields 6.644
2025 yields 6.867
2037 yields 7.459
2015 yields 7.798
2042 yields 7.38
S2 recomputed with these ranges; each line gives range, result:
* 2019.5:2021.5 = 7.137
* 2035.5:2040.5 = 6.644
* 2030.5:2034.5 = 7.316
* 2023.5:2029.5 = 6.518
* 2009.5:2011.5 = 8.67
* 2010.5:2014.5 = 7.929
